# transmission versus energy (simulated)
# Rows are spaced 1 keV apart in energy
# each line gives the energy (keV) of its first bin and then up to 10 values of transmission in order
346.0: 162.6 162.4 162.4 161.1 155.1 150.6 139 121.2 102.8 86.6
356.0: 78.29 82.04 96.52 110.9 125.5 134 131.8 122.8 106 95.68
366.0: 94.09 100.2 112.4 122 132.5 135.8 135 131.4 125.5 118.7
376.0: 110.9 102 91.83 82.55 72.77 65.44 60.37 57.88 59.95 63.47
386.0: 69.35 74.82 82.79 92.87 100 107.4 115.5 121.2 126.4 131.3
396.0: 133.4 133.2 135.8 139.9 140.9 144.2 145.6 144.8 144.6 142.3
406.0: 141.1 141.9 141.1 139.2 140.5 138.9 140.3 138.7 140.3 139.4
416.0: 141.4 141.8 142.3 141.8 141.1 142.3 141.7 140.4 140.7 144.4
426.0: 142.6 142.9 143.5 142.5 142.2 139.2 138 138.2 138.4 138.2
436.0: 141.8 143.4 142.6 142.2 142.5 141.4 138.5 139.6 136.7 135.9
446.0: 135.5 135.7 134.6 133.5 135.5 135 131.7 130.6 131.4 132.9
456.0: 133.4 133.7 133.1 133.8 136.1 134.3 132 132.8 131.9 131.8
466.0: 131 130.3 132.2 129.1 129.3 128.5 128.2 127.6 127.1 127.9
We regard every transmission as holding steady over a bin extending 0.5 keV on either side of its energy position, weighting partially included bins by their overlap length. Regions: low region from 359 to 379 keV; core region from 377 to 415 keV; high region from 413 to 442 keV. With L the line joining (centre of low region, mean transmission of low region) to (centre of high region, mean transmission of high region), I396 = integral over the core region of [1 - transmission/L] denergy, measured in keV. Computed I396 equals 4.1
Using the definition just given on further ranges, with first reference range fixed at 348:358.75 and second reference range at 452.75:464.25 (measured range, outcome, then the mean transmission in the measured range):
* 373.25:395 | 5.5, 92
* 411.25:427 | -1.6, 141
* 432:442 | -0.8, 141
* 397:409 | -1.5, 142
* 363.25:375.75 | 0.4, 117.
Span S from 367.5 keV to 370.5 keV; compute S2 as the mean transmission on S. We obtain 122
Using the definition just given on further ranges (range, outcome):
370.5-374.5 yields 132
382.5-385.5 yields 60.4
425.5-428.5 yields 143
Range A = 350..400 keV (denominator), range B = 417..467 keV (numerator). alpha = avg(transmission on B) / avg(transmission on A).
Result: 1.3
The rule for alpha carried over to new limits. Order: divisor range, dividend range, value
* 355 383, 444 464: 1.27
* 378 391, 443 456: 1.78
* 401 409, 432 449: 0.97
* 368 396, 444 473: 1.32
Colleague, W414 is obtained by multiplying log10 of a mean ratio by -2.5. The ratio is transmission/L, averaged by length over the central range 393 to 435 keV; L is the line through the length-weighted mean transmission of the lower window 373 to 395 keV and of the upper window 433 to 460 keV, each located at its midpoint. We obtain -0.23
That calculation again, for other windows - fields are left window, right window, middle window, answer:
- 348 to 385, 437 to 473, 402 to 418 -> -0.17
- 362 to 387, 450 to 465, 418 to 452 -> -0.13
